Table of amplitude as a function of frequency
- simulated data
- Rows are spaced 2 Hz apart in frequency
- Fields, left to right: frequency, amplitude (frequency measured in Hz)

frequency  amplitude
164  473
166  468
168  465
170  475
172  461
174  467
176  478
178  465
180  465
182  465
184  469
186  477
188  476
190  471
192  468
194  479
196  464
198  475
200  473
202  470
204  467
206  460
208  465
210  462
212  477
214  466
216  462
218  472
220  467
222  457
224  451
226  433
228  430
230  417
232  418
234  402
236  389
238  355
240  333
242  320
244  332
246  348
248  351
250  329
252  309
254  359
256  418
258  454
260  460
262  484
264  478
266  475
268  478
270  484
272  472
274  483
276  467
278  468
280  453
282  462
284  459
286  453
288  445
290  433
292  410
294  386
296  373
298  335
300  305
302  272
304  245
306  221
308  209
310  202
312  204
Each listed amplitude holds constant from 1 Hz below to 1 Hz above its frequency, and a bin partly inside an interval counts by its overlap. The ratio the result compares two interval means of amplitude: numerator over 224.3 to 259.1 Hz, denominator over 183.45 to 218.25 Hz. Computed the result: 0.81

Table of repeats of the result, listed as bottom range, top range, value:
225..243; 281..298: 1.09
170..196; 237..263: 0.79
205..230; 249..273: 0.95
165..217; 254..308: 0.88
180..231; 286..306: 0.76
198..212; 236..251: 0.73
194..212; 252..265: 0.92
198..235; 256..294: 1.01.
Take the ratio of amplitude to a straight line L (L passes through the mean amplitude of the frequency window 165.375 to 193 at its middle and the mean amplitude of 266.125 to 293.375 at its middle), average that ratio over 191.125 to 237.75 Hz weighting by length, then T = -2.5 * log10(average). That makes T 0.03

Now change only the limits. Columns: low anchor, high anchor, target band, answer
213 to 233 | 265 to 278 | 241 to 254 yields 0.35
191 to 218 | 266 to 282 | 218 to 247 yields 0.18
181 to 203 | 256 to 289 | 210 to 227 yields 0.02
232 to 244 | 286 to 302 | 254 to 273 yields -0.24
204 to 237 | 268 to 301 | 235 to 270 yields 0.11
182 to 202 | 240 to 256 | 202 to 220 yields -0.10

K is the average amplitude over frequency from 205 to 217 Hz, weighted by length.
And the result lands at 465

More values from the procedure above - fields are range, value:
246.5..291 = 439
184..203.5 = 472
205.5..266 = 416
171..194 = 470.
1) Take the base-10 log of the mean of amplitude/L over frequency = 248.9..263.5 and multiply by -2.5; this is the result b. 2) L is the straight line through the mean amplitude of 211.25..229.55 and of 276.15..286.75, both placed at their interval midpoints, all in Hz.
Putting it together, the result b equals 0.14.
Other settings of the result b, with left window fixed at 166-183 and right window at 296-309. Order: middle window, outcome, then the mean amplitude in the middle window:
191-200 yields -0.09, 472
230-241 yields -0.02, 383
